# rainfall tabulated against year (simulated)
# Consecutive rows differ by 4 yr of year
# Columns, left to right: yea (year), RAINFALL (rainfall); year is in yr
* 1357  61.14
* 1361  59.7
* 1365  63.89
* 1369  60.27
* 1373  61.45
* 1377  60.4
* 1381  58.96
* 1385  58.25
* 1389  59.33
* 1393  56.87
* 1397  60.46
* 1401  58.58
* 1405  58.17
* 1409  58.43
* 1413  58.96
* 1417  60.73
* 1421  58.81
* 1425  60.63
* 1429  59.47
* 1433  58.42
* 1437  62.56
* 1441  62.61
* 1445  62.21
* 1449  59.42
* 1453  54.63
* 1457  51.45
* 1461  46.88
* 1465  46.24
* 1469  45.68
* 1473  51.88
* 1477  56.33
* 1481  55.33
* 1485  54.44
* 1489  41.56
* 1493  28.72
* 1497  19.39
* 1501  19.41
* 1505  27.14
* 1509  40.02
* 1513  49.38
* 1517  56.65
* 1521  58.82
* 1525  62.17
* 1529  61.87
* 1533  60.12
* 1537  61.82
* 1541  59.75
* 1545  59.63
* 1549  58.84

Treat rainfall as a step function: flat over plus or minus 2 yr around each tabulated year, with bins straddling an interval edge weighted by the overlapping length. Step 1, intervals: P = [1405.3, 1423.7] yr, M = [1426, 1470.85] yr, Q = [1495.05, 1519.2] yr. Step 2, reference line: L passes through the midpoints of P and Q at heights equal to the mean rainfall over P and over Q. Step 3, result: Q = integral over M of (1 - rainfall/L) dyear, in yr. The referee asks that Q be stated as -4.3 yr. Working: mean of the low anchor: 59.2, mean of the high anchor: 35.6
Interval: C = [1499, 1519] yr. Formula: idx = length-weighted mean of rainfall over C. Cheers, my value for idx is 38.5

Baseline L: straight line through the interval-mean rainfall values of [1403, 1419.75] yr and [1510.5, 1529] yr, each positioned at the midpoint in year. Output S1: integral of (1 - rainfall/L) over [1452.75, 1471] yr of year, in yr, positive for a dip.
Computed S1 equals 3.0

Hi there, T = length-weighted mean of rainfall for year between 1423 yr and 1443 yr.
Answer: 60.7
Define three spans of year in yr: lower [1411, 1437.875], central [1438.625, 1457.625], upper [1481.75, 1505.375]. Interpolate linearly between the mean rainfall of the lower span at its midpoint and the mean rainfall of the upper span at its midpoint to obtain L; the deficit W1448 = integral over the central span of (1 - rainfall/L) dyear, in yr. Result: -2.9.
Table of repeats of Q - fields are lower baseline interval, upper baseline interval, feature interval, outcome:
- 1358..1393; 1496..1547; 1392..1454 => -3.2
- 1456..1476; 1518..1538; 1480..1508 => 9.9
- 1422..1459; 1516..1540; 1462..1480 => 2.8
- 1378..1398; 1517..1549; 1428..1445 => -0.5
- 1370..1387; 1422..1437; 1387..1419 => 0.5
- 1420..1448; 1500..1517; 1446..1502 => 3.4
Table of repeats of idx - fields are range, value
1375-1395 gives 58.8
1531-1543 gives 60.6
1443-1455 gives 58.8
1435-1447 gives 62.5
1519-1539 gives 61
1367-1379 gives 60.7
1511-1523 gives 54.9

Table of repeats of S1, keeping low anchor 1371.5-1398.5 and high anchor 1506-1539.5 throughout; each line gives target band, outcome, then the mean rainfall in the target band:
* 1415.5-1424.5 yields -0.2 yr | 59.9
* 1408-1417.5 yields -0.1 yr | 59.3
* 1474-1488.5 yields 0.8 yr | 53.7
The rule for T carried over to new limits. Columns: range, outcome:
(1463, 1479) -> 50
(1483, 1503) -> 32.7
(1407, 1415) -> 58.7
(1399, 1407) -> 58.4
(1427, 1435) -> 58.9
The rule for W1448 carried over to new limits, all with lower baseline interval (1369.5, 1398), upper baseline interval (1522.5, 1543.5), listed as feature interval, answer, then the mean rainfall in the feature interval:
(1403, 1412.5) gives 0.2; 58.4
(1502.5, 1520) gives 5.0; 43.5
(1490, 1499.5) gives 5.5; 25.7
